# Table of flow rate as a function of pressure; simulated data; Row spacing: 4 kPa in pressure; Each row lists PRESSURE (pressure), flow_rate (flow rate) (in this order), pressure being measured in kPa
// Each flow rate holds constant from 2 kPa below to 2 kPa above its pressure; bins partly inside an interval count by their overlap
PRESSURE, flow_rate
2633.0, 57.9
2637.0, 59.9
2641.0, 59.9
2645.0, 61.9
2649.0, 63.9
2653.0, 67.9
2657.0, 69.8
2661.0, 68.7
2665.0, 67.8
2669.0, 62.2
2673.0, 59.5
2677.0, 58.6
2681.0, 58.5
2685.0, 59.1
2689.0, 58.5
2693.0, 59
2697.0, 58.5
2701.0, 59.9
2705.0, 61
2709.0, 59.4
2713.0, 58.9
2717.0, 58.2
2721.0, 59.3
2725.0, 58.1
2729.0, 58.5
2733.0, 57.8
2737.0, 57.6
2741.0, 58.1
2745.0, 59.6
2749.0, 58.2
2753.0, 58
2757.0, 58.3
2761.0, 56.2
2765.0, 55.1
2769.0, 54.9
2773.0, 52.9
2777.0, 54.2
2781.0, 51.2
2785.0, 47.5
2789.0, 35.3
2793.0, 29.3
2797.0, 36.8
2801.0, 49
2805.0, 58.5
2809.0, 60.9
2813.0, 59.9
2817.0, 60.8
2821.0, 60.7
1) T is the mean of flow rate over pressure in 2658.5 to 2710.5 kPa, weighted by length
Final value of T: 60.9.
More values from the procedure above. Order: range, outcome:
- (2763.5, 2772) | 54.7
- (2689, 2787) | 57.1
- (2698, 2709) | 60.1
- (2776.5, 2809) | 45.8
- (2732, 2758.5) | 58.2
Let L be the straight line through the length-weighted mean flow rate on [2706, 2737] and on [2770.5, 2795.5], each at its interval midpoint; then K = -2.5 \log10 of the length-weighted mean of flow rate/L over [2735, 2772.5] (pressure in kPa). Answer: -0.11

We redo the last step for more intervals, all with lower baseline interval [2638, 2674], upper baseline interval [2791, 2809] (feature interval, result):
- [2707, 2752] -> -0.07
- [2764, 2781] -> -0.10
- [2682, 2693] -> 0.03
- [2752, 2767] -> -0.12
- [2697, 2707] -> -0.03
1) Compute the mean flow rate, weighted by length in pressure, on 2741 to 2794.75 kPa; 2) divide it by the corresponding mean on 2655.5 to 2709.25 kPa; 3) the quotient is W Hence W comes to 0.85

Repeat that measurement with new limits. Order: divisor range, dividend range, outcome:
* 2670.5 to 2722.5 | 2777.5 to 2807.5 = 0.76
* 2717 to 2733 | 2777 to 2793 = 0.75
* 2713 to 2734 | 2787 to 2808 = 0.73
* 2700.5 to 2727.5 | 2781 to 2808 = 0.74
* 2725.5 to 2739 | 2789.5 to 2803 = 0.66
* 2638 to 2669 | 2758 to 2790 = 0.79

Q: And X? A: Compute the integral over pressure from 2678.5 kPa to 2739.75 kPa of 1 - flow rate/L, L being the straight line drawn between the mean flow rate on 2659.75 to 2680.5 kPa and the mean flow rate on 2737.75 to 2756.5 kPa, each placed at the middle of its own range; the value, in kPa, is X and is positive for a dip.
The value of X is 1.8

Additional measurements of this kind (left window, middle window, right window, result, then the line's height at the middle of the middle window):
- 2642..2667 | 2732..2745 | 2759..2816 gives -0.4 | 56.2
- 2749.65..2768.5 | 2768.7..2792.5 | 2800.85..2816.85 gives 4.1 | 57.5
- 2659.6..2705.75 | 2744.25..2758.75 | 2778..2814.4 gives -1.5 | 52.8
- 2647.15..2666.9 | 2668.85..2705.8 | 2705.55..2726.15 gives 2.2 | 63.2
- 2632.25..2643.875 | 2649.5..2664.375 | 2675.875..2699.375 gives -2.3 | 59.3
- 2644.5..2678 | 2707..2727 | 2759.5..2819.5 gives 0.0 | 58.7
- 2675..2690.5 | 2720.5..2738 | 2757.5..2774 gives -0.5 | 56.7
